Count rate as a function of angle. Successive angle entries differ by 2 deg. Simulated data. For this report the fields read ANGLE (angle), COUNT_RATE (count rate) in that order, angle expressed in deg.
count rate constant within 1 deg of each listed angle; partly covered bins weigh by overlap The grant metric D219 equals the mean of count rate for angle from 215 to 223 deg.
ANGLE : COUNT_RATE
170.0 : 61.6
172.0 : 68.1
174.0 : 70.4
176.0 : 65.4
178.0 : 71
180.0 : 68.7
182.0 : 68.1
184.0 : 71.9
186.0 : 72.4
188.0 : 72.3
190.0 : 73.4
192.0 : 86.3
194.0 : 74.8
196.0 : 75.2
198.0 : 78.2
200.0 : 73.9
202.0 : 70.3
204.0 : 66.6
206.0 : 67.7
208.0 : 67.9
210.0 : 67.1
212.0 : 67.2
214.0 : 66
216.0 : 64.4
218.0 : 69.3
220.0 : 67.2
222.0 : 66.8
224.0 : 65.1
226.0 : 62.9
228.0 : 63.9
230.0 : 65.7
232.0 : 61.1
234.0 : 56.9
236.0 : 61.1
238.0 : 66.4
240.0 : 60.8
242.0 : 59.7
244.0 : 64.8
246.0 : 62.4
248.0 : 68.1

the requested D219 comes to 66.9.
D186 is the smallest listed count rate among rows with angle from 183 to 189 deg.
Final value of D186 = 71.9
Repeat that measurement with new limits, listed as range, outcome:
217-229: 62.9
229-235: 56.9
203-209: 66.6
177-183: 68.1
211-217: 64.4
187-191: 72.3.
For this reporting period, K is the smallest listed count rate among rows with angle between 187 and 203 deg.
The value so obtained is 70.3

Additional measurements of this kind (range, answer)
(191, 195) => 74.8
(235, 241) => 60.8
